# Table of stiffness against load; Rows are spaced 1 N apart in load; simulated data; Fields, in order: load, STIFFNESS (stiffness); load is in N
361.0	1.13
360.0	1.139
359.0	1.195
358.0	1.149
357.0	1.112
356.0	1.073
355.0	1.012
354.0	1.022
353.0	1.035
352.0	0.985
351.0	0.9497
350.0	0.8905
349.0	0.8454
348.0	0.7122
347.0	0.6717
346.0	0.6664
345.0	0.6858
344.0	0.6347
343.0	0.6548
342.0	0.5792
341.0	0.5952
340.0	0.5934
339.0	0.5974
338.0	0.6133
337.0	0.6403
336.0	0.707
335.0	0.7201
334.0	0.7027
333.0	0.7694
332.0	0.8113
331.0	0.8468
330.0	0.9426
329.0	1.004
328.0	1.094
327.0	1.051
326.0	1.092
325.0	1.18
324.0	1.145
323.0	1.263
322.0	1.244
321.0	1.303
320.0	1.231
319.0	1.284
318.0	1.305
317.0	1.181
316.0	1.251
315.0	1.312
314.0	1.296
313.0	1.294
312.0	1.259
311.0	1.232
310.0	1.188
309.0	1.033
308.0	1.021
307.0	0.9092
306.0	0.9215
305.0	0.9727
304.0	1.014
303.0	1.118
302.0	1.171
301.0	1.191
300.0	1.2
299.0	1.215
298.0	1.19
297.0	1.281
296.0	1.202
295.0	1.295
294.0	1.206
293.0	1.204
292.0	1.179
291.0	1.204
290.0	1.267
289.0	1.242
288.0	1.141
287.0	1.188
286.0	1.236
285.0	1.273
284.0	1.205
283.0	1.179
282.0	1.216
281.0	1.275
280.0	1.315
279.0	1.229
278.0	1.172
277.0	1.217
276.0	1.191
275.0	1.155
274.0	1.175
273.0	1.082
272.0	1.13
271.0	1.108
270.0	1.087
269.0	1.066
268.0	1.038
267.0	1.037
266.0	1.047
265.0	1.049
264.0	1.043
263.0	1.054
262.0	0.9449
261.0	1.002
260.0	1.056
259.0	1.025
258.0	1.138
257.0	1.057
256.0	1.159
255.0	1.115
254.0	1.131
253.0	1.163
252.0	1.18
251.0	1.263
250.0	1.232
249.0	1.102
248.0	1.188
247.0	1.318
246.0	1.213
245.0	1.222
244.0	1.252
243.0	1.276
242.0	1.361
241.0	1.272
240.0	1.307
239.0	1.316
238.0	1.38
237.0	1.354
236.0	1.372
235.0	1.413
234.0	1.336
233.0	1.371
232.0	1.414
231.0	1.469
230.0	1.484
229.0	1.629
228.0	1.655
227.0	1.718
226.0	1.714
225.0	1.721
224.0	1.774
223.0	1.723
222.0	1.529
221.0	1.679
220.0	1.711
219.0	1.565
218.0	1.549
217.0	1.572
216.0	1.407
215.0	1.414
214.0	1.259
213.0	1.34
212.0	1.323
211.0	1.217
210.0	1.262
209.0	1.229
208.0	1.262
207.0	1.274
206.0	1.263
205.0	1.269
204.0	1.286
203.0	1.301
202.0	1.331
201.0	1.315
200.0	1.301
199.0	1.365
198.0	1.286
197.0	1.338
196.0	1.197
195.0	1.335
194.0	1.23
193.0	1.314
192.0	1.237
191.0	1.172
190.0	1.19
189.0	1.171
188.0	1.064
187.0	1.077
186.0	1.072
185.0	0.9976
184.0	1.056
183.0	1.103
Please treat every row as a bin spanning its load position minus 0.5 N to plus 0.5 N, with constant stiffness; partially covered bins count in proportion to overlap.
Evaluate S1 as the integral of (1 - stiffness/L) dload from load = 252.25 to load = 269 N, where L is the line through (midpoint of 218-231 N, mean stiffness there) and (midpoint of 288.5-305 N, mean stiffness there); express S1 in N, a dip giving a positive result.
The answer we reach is 4.2 N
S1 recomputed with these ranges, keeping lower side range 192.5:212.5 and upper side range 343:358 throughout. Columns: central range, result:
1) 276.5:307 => -4.2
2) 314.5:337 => -2.5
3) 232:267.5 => -1.2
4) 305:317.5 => -2.1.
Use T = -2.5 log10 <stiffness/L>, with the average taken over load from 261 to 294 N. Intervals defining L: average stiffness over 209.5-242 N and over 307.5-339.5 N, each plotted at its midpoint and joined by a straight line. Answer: 0.08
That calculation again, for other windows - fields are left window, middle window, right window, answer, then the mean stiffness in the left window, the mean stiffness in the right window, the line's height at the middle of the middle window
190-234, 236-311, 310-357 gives 0.012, 1.41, 0.96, 1.18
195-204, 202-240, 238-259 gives -0.145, 1.3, 1.21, 1.26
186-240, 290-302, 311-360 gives -0.107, 1.38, 0.967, 1.1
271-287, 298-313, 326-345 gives -0.124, 1.2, 0.76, 0.994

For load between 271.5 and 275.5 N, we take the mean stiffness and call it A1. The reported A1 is 1.14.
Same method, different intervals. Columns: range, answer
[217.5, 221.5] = 1.63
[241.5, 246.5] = 1.26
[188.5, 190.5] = 1.18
